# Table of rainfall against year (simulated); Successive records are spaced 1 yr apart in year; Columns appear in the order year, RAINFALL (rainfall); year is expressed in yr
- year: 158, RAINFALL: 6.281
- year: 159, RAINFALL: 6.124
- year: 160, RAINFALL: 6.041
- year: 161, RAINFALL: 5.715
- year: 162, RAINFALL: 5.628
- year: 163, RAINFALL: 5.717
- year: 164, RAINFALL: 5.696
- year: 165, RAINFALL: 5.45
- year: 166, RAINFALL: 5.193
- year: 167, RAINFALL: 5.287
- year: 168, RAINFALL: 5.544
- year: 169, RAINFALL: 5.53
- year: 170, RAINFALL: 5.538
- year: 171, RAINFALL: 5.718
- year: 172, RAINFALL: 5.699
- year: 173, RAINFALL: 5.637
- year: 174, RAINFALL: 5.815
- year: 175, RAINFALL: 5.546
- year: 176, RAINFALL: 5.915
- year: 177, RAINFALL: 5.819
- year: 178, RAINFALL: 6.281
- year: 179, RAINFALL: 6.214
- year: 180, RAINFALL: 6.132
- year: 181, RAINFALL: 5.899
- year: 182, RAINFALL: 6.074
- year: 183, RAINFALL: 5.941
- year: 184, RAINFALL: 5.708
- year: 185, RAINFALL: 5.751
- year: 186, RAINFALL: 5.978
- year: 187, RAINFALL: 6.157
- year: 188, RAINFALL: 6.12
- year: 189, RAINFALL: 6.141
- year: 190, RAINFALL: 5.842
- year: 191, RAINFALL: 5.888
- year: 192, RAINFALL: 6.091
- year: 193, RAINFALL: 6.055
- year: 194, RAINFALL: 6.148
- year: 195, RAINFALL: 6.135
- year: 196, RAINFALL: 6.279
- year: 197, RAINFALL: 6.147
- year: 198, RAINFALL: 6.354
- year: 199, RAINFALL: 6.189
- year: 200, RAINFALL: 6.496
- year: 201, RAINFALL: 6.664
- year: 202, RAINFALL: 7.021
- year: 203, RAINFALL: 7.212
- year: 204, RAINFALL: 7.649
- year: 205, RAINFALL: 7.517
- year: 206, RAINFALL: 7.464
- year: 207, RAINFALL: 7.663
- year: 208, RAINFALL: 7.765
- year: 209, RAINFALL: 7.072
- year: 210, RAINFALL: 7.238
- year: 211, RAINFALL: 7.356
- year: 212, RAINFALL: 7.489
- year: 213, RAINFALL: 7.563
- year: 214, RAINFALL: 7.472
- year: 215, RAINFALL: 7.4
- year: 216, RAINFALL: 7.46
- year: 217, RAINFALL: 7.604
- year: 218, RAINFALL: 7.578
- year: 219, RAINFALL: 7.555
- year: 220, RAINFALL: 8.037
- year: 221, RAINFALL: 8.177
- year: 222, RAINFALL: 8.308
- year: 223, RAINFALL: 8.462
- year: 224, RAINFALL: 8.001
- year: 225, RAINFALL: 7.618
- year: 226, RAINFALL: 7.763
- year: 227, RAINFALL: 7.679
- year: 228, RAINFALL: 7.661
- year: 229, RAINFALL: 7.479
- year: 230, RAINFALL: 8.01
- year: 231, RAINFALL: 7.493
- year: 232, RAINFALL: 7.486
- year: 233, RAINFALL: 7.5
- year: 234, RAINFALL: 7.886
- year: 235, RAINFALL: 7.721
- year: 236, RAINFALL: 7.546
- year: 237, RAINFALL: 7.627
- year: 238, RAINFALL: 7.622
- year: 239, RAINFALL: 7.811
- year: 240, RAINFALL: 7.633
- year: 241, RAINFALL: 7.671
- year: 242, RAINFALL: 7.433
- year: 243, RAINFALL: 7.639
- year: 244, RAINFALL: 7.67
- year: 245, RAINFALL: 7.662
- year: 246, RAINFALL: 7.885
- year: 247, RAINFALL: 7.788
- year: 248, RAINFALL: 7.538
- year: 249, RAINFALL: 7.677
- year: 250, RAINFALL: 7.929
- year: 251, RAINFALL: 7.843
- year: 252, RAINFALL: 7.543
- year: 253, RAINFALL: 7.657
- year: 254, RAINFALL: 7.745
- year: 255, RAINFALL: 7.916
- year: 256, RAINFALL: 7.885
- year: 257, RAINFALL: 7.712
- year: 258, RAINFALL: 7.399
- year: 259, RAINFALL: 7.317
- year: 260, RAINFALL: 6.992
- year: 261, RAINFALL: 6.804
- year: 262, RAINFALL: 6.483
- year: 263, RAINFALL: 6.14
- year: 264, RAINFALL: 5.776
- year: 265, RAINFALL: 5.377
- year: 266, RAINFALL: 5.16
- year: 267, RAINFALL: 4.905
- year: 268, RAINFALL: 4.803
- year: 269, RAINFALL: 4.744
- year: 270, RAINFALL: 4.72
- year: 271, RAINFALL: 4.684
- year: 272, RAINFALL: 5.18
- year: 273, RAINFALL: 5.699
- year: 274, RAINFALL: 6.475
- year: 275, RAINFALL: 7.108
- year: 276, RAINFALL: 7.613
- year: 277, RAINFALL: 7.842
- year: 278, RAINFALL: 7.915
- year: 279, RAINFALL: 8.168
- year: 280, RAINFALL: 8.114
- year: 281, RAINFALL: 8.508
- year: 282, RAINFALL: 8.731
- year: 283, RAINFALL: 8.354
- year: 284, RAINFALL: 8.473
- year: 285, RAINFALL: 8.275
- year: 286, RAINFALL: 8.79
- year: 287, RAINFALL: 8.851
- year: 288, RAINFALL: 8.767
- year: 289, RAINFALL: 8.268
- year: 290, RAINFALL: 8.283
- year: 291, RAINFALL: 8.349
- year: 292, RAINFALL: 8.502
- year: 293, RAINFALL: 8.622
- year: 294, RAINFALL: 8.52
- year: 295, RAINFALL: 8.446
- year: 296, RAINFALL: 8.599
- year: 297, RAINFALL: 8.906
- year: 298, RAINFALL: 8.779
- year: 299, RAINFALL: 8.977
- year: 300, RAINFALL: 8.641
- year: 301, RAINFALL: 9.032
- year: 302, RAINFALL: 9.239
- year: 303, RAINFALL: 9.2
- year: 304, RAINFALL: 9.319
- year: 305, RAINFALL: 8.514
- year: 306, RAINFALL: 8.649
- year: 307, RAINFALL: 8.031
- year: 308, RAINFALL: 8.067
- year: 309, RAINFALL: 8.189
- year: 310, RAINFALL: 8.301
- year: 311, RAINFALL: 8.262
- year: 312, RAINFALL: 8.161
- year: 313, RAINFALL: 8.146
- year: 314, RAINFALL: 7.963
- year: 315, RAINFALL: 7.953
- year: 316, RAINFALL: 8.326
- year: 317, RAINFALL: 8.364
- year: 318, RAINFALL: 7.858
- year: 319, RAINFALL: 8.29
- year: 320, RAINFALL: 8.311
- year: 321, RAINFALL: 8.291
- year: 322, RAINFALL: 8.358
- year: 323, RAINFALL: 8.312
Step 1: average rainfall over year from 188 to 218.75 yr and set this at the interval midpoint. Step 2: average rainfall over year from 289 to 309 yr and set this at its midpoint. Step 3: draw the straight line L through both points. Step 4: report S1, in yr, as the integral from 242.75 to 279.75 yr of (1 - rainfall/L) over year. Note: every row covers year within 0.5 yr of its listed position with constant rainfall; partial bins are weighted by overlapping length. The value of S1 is 5.0 yr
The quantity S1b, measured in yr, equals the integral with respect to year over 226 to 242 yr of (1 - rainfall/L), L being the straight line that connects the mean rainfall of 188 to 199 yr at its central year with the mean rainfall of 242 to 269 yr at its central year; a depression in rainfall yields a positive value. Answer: -2.3 yr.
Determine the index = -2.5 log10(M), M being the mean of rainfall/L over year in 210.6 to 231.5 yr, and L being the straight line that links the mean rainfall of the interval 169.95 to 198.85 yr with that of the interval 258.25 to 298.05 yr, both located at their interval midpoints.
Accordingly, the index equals -0.19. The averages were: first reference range 5.98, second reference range 7.28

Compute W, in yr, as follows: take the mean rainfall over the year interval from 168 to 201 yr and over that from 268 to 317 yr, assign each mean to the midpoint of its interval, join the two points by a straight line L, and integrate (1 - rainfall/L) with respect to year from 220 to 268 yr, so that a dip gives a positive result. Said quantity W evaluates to -2.3 yr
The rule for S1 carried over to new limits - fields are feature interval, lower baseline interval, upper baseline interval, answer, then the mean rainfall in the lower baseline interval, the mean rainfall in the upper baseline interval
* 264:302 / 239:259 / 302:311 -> 3.2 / 7.69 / 8.56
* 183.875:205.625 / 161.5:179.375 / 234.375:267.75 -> -0.7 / 5.68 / 7.24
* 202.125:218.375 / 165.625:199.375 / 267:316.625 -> -2.6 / 5.91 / 7.93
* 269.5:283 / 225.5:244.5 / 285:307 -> 2.2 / 7.65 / 8.7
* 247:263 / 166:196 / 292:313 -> 0.2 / 5.88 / 8.61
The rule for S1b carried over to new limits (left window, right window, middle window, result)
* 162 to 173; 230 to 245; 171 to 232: -2.30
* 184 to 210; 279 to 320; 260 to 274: 4.18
